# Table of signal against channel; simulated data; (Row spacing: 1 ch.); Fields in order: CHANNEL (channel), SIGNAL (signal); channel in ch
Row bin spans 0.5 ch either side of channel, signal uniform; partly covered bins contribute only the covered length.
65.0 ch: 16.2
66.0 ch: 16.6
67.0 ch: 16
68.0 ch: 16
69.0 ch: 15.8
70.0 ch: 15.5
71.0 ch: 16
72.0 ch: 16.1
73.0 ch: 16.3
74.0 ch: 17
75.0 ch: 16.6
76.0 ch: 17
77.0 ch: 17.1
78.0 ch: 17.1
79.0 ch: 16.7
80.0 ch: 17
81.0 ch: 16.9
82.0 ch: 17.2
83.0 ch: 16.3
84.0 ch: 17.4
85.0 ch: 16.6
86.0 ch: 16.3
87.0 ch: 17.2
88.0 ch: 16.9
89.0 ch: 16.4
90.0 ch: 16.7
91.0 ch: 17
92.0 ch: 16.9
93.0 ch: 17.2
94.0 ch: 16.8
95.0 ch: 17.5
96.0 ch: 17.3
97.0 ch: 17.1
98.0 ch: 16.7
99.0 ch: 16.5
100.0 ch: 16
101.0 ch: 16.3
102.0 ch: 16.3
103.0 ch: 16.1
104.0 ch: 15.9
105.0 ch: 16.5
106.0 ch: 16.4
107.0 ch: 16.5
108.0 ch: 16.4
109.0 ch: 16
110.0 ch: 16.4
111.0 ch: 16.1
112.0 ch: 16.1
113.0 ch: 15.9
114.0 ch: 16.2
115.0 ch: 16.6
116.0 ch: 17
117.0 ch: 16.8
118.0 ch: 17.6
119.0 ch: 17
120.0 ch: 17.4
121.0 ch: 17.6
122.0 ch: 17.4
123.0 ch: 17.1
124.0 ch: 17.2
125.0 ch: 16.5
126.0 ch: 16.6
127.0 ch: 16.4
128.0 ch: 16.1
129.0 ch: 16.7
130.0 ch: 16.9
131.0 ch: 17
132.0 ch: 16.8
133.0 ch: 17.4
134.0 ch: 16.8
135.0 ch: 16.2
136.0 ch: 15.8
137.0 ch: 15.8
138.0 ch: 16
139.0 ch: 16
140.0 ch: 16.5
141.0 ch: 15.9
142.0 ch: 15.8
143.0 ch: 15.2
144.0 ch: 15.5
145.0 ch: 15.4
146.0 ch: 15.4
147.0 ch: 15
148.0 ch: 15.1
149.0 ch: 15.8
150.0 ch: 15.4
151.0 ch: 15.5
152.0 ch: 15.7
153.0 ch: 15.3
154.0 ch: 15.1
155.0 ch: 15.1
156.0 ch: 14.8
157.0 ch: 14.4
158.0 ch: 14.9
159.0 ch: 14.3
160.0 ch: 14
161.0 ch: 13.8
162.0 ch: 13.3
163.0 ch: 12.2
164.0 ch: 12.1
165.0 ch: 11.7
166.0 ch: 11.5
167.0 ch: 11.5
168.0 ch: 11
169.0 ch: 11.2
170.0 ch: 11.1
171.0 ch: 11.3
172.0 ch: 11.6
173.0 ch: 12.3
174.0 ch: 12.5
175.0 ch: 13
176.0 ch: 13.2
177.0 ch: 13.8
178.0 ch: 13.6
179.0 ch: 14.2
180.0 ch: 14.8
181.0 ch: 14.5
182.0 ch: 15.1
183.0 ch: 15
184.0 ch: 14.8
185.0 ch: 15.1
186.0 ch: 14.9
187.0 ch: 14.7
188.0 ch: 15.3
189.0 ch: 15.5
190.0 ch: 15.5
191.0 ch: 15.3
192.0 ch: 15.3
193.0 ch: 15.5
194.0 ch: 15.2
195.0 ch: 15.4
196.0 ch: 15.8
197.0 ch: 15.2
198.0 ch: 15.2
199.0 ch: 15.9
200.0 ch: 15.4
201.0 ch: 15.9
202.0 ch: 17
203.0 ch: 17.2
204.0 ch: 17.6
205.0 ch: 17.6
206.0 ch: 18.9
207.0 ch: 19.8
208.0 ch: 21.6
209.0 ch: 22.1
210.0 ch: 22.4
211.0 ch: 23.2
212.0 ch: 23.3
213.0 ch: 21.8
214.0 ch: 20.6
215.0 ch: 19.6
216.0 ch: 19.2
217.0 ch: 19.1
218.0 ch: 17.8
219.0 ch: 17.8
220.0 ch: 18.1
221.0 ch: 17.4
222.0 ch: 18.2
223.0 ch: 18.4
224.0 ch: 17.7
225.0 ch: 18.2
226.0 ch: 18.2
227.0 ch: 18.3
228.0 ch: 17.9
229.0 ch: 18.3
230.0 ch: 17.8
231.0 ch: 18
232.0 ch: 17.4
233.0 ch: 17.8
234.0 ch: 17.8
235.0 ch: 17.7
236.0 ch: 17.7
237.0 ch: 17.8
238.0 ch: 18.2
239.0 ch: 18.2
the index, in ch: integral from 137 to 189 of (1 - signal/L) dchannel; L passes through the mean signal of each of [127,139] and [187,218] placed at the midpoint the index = 8.8 ch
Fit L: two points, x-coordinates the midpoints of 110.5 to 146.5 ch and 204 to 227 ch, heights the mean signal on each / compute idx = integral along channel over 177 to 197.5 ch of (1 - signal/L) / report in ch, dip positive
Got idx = 3.9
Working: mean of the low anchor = 16.5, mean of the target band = 15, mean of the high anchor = 19.5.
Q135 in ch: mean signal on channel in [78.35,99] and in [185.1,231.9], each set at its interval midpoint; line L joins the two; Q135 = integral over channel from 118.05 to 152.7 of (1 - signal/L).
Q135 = 1.9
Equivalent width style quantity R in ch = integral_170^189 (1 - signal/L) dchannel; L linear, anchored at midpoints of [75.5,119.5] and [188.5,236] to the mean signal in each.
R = 4.06 ch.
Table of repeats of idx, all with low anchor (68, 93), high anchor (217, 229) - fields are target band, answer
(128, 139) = 0.4 ch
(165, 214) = 5.9 ch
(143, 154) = 1.2 ch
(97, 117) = 0.7 ch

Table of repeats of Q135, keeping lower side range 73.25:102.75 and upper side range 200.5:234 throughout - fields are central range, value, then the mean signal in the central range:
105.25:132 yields 1.0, 16.7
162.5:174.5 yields 4.3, 11.7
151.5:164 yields 2.5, 14.3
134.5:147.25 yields 1.4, 15.7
